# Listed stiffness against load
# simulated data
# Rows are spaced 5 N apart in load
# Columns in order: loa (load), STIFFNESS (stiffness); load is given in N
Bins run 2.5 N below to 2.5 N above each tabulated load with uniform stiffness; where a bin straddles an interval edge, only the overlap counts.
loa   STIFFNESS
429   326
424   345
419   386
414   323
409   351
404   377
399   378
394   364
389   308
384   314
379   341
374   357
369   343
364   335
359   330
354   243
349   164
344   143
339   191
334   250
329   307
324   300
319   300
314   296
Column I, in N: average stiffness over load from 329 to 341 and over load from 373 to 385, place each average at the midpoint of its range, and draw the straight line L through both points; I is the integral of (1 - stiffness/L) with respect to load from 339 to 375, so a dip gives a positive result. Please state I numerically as 3.6 N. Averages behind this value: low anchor 240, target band 264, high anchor 338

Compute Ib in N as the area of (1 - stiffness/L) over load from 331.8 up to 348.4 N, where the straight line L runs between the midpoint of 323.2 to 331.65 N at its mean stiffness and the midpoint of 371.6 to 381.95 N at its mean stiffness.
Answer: 6.5 N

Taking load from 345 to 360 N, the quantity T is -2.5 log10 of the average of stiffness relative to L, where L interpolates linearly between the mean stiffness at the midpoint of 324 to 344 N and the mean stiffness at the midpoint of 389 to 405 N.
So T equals 0.228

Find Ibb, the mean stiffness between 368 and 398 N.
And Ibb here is 340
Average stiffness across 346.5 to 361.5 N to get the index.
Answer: 246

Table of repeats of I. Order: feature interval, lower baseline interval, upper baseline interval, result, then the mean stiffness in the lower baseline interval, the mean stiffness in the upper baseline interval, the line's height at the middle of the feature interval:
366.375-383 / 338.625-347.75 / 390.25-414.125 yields -4.9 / 161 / 359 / 267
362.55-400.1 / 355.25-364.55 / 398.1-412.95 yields -0.1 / 320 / 363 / 340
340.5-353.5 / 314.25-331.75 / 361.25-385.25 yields 6.1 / 301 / 339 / 319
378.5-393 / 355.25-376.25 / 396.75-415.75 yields 1.0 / 335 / 358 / 347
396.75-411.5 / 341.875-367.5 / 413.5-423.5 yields -1.5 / 248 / 359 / 334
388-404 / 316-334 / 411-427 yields -1.0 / 295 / 351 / 337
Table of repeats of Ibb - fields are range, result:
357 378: 342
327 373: 259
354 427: 343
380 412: 348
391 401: 368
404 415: 348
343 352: 160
